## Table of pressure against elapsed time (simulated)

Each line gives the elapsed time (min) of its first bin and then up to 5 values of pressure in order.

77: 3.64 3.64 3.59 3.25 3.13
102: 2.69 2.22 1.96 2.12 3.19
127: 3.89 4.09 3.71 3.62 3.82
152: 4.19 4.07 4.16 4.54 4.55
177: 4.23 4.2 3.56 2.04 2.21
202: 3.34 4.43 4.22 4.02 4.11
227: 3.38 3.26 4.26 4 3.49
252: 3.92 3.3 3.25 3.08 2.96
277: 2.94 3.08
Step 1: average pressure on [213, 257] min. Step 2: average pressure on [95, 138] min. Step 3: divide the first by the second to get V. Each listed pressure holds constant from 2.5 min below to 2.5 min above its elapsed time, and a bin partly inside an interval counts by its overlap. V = 1.3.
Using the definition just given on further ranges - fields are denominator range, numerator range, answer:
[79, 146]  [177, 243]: 1.14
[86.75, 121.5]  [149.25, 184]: 1.60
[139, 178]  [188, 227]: 0.84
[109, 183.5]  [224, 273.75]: 0.94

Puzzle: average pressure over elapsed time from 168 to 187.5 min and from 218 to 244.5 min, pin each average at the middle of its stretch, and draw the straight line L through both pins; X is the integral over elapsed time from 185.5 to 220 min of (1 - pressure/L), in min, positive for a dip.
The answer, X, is 5.2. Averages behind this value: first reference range 4.23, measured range 3.41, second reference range 3.81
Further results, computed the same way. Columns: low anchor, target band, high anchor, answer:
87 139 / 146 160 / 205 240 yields -2.8 min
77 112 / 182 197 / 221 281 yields 1.7 min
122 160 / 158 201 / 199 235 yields 1.7 min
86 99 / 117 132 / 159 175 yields 1.5 min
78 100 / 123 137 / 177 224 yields -1.5 min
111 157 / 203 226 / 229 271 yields -3.7 min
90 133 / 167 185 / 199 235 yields -4.6 min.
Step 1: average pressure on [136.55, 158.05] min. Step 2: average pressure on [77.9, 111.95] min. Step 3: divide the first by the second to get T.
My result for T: 1.3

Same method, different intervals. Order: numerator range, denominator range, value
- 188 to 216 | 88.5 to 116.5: 1.25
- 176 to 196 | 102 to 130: 1.24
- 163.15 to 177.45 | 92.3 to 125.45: 1.69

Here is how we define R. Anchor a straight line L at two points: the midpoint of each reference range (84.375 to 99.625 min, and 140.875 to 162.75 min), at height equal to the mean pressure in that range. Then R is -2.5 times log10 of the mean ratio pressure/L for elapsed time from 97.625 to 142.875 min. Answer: 0.20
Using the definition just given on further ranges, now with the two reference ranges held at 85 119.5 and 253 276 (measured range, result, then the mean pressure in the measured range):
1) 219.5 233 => -0.179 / 3.62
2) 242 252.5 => -0.191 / 3.73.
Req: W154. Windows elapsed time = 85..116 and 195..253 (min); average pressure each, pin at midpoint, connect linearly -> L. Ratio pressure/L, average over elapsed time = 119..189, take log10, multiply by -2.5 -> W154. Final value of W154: -0.24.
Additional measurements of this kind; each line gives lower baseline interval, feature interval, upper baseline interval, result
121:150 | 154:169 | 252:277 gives -0.17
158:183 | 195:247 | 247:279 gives 0.00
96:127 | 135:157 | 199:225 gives -0.24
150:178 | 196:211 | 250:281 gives 0.10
